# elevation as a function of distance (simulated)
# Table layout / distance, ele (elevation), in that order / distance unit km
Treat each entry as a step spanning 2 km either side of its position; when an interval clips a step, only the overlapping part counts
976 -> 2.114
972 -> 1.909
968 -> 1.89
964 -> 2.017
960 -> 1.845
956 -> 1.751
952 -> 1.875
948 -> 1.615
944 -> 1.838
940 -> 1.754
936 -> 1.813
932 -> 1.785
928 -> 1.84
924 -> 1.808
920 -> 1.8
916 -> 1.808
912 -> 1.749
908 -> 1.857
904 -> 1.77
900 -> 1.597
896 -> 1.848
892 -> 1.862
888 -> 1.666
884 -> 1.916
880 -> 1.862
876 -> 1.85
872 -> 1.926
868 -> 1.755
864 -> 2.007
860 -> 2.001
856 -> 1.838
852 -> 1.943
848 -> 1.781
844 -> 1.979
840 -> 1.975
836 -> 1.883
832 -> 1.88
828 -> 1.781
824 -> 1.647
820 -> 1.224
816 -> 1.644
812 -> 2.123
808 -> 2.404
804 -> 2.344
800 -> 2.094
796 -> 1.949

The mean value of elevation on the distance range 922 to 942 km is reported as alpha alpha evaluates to 1.8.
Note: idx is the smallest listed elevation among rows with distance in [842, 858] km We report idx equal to 1.781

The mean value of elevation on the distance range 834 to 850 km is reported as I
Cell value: 1.9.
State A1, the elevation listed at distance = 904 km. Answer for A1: 1.77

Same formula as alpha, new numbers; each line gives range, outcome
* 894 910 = 1.77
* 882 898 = 1.82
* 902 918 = 1.8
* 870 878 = 1.89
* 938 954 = 1.77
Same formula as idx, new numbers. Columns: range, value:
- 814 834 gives 1.224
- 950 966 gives 1.751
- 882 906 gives 1.597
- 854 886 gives 1.755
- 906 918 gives 1.749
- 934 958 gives 1.615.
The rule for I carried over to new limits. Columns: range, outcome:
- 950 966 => 1.87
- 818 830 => 1.55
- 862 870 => 1.88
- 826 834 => 1.83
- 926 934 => 1.81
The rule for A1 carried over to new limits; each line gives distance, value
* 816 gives 1.644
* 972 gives 1.909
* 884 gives 1.916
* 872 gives 1.926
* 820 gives 1.224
